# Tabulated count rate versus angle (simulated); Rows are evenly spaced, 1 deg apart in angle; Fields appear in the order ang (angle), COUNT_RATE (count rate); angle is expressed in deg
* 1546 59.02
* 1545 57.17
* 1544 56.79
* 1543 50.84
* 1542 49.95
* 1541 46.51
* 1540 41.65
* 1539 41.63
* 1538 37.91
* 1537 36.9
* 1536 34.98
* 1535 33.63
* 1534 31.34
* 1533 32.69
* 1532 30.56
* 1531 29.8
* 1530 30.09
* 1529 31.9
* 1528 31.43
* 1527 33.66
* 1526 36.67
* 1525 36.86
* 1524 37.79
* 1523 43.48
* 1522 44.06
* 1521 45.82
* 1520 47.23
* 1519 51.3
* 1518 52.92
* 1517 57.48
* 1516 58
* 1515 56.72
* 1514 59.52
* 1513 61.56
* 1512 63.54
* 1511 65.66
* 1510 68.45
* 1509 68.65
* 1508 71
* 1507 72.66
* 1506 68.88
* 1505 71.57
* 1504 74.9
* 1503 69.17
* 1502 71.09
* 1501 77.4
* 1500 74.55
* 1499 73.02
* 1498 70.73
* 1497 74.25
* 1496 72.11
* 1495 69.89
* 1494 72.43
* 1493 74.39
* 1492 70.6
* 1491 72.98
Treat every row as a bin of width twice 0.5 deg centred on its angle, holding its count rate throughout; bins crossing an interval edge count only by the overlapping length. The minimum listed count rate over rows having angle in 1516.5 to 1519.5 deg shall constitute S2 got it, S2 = 51.3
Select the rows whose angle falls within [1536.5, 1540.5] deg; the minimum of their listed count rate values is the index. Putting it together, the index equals 36.9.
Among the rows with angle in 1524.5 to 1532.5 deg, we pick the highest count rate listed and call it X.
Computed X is 36.86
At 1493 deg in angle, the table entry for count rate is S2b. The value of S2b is 74.39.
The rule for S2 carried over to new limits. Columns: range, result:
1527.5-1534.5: 29.8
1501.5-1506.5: 68.88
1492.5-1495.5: 69.89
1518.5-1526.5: 36.67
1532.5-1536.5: 31.34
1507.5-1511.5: 65.66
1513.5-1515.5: 56.72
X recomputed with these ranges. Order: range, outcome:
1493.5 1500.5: 74.55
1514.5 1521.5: 58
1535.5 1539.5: 41.63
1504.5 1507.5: 72.66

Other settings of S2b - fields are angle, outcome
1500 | 74.55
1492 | 70.6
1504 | 74.9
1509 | 68.65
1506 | 68.88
